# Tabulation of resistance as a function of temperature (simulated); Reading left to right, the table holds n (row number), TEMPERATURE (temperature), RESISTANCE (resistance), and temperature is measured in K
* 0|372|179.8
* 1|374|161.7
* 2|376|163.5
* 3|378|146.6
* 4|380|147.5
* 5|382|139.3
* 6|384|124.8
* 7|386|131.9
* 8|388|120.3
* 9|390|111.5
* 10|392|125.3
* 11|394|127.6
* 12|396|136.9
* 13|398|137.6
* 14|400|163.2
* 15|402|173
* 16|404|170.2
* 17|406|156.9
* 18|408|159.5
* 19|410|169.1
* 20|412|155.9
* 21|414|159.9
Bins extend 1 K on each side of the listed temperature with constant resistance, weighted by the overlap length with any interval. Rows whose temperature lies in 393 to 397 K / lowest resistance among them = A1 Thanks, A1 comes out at 127.6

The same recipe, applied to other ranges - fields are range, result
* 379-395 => 111.5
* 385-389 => 120.3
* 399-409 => 156.9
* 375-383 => 139.3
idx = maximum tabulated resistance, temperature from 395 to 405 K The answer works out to 173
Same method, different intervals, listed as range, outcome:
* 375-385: 163.5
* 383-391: 131.9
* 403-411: 170.2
